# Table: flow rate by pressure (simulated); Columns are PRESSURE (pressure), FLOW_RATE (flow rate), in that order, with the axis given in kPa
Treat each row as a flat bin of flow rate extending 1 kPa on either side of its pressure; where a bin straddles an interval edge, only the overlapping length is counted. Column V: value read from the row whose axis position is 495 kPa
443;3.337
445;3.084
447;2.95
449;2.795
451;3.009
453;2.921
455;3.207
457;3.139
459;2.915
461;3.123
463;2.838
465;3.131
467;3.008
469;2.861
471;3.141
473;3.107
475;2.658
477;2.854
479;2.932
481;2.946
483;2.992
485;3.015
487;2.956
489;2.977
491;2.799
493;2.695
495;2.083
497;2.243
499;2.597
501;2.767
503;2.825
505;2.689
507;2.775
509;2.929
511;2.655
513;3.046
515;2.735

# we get 2.083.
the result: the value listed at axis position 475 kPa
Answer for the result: 2.658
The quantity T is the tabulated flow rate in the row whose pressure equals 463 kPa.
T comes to 2.838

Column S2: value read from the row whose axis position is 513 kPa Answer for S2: 3.046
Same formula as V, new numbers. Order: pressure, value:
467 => 3.008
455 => 3.207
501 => 2.767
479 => 2.932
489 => 2.977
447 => 2.95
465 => 3.131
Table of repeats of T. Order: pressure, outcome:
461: 3.123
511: 2.655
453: 2.921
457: 3.139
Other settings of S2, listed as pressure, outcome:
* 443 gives 3.337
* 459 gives 2.915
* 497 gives 2.243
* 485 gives 3.015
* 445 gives 3.084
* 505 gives 2.689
